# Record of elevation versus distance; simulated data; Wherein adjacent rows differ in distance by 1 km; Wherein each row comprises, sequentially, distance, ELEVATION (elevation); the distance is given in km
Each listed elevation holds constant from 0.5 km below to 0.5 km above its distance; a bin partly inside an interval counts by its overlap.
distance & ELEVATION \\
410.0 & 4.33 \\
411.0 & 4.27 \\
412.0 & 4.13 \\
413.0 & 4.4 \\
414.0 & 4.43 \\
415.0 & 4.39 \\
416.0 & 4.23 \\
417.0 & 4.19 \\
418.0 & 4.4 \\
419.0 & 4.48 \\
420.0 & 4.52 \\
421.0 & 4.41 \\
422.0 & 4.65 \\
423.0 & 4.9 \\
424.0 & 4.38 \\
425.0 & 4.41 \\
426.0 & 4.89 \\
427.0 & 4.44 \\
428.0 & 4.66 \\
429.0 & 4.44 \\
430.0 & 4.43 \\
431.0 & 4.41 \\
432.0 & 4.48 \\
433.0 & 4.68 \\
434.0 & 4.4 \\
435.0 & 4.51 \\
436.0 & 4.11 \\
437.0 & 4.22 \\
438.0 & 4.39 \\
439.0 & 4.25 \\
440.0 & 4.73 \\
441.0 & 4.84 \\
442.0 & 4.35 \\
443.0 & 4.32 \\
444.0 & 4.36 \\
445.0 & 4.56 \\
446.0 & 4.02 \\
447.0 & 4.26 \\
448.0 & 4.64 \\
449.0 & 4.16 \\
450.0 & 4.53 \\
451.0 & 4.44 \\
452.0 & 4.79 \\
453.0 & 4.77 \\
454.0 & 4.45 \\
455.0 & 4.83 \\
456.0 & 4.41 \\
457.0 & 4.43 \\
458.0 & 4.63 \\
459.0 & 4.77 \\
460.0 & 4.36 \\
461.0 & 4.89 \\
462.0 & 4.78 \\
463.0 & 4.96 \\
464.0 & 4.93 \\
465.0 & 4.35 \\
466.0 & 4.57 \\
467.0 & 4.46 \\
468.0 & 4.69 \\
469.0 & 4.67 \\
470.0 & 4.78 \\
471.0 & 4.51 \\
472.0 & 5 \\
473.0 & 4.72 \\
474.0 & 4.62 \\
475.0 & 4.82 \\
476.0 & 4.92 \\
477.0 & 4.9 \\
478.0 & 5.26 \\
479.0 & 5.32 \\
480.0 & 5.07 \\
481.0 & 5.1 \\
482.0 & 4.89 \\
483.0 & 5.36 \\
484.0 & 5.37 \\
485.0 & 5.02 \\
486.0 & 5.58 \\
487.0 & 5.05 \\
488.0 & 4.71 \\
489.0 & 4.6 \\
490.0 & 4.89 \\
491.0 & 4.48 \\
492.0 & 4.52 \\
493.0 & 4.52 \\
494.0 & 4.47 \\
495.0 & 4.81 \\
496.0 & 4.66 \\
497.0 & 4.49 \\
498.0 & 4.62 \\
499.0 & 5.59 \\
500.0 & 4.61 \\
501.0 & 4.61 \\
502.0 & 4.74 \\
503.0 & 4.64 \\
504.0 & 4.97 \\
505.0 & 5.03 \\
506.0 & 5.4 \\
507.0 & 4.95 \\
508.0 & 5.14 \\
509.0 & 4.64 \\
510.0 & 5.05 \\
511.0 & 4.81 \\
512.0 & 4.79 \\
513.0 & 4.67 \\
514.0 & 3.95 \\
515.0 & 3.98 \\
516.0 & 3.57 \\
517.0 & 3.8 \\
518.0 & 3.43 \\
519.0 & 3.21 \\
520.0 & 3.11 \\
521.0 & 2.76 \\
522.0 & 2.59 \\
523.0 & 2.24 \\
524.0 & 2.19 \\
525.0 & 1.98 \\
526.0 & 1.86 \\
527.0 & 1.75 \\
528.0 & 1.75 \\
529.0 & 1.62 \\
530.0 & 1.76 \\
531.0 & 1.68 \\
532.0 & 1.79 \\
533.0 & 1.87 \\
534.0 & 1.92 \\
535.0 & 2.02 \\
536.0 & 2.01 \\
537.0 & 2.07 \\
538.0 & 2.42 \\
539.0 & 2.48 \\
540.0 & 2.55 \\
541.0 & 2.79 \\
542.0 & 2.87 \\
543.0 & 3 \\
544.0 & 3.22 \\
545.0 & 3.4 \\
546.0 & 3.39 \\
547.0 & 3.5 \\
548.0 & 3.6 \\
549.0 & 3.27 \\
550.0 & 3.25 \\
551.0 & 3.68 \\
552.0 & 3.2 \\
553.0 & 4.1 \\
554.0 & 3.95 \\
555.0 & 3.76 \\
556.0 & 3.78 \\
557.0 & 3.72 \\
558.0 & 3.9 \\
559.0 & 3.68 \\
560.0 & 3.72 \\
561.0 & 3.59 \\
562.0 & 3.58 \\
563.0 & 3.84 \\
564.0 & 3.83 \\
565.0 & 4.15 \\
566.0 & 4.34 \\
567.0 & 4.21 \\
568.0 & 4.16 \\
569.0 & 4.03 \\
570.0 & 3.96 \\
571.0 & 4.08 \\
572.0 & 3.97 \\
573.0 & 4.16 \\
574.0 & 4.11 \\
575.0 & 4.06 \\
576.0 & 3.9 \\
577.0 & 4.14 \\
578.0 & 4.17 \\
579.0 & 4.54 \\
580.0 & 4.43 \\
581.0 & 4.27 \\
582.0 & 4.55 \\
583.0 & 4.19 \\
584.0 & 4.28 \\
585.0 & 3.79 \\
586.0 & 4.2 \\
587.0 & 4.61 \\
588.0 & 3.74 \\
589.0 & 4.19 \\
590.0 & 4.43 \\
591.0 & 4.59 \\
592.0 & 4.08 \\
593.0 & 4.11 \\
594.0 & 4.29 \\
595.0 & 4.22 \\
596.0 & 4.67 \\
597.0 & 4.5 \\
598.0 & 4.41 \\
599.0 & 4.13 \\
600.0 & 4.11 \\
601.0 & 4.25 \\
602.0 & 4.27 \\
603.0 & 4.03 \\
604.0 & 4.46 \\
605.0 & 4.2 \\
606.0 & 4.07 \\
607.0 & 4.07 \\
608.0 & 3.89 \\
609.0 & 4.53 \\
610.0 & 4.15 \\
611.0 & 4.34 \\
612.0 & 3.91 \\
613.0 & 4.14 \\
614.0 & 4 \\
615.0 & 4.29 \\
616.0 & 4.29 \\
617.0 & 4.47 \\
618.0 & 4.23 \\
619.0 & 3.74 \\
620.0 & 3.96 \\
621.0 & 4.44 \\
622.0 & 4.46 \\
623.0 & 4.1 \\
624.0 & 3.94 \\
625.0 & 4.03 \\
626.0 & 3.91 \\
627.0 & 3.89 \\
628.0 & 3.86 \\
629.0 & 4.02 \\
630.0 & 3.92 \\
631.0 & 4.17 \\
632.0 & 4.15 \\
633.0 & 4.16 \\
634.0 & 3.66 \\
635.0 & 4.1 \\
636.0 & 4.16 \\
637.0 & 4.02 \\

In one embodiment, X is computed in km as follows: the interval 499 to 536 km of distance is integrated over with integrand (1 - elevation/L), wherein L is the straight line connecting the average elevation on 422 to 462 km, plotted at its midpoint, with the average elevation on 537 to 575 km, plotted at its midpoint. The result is 4.7 km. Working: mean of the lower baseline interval 4.51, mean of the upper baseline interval 3.59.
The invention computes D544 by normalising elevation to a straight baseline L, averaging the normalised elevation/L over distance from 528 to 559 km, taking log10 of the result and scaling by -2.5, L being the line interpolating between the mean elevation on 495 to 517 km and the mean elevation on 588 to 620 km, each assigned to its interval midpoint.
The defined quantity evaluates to 0.48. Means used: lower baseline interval 4.69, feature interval 2.88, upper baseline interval 4.22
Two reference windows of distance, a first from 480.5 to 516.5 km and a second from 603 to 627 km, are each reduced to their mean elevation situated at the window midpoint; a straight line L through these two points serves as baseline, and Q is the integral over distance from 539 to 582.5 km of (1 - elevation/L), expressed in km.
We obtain 6.6 km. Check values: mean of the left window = 4.79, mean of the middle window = 3.76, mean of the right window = 4.15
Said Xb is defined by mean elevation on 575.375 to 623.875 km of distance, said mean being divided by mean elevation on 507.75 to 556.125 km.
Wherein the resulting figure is 1.4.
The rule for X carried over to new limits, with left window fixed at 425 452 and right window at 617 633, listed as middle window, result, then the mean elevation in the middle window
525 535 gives 5.78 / 1.8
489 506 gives -1.63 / 4.74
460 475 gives -1.06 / 4.7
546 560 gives 1.92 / 3.64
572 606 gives -0.78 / 4.24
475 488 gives -2.27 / 5.12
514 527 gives 4.23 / 2.89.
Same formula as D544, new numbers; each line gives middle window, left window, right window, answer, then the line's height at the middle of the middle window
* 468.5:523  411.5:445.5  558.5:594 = -0.074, 4.3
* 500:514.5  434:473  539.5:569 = -0.189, 4.04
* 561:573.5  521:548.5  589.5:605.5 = -0.186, 3.38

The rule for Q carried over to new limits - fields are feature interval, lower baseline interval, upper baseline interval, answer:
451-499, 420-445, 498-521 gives -3.4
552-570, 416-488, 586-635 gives 1.8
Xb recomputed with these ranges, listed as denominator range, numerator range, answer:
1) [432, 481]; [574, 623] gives 0.91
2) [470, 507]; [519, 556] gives 0.55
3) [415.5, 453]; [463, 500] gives 1.09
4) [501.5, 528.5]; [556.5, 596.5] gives 1.10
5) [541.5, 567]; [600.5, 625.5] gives 1.15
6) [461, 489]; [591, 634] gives 0.85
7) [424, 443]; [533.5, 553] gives 0.65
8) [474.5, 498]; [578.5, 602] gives 0.87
